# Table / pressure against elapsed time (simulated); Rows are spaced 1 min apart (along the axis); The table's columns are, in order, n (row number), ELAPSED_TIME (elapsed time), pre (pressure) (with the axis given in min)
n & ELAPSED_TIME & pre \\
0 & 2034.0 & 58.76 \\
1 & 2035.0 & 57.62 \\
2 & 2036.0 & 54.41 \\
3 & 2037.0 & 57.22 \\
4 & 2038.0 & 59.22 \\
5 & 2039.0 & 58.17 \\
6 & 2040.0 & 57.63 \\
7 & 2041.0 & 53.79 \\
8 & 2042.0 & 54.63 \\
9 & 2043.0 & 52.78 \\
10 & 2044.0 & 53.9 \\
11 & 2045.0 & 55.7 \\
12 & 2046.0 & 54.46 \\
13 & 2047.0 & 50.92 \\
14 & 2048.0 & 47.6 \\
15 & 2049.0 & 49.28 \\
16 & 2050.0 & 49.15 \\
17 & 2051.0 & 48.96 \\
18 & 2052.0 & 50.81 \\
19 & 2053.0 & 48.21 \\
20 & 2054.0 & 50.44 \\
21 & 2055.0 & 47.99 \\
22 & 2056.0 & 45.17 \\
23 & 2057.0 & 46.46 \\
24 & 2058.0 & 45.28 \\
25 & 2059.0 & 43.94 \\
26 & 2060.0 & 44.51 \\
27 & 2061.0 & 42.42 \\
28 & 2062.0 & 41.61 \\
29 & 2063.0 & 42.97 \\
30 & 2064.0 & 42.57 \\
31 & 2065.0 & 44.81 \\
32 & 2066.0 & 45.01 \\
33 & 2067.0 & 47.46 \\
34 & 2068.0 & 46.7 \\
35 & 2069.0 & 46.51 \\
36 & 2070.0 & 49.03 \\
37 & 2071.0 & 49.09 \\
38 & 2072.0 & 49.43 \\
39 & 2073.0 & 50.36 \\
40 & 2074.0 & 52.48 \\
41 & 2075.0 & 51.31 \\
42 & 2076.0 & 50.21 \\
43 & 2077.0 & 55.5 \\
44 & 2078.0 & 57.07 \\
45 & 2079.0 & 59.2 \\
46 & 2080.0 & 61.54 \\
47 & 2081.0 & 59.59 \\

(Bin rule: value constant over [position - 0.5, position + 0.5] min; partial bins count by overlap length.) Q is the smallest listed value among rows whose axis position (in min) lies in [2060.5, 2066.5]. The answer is 41.61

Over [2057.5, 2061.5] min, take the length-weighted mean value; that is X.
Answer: 44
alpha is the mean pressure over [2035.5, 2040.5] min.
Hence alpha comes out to 57.3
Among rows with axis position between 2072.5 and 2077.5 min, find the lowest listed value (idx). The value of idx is 50.21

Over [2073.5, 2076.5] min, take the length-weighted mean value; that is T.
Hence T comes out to 51.3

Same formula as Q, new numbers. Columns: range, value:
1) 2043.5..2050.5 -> 47.6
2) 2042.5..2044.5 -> 52.78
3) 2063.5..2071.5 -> 42.57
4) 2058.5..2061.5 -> 42.42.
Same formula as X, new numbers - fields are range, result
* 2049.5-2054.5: 49.5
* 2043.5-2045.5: 54.8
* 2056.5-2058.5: 45.9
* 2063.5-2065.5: 43.7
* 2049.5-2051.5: 49.1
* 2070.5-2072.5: 49.3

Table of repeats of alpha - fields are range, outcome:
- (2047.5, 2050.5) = 48.7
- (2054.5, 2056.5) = 46.6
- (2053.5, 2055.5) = 49.2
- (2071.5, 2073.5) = 49.9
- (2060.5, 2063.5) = 42.3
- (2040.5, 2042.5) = 54.2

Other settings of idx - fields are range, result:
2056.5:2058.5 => 45.28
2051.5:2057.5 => 45.17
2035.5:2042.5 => 53.79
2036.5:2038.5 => 57.22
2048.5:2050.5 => 49.15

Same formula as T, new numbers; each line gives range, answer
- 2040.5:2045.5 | 54.2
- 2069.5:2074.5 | 50.1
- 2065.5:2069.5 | 46.4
